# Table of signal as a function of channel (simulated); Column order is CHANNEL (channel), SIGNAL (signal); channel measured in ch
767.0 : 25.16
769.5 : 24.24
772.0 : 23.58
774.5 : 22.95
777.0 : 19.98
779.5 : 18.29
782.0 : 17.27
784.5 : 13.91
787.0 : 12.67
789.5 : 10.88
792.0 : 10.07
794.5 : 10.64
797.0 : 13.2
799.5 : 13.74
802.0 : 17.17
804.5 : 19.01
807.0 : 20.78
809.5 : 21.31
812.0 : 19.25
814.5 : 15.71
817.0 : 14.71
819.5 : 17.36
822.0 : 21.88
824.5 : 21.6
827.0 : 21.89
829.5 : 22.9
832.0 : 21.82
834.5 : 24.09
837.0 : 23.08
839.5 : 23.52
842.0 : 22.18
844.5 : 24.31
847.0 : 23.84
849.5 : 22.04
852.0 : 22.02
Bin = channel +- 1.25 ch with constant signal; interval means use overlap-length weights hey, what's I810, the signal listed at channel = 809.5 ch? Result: 21.31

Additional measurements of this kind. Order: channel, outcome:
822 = 21.88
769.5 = 24.24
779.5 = 18.29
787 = 12.67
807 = 20.78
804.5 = 19.01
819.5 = 17.36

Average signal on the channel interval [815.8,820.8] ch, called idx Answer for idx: 16.1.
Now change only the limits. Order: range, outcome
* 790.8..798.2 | 11.3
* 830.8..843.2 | 22.9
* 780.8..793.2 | 13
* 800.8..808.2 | 19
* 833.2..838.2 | 23.6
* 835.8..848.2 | 23.4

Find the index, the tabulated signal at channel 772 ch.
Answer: 23.58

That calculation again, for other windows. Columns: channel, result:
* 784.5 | 13.91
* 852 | 22.02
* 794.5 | 10.64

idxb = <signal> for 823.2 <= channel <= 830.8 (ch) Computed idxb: 22.1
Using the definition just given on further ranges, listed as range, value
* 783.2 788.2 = 13.3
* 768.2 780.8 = 21.8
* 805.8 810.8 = 21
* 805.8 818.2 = 18.4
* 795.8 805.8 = 15.8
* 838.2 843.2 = 22.9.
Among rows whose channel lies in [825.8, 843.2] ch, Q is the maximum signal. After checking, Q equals 24.09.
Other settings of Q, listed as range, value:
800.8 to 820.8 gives 21.31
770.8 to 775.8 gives 23.58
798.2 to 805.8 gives 19.01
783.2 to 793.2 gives 13.91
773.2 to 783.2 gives 22.95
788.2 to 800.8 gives 13.74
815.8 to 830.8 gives 22.9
